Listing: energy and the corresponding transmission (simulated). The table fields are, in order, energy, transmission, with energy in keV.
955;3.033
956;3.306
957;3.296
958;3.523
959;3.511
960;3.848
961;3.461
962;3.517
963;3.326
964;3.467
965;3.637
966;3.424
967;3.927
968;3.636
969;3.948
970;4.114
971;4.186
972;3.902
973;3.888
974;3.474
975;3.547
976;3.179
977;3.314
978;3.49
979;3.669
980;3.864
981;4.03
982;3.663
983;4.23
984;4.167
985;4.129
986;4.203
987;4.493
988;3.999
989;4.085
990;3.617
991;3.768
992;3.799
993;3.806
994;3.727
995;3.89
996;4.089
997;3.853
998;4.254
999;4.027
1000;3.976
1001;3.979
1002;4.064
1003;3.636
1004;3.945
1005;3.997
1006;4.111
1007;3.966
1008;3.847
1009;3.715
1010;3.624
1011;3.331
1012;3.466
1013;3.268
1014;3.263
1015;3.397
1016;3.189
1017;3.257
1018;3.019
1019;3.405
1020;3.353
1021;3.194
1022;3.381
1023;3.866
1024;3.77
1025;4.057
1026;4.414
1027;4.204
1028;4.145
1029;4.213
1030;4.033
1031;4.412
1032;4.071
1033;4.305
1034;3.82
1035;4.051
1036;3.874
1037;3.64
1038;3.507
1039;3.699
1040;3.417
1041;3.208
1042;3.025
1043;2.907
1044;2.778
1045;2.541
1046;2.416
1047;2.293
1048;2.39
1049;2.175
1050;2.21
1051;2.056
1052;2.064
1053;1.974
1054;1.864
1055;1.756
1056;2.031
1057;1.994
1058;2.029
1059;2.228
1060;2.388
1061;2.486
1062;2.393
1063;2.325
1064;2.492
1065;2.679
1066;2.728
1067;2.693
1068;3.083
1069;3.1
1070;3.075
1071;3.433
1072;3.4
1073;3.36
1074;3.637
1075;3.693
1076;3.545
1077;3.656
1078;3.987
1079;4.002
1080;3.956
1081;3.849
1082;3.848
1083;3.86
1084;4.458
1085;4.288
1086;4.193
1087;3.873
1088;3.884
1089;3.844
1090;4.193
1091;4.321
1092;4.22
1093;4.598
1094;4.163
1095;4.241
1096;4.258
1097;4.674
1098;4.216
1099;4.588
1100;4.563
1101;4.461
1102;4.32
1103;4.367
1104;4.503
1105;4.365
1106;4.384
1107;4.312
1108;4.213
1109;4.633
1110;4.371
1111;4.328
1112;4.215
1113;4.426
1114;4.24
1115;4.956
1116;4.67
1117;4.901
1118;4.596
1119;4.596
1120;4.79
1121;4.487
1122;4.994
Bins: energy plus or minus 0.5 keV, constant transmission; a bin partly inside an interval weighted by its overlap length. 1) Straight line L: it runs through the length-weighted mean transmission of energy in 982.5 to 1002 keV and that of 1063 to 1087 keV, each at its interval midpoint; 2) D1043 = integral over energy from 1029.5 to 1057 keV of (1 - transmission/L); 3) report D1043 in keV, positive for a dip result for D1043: 5.5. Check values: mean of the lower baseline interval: 4.01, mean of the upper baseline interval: 3.5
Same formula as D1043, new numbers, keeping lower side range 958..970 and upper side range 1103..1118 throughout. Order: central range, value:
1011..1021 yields 1.62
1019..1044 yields 1.65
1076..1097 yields 1.19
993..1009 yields -0.44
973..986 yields -0.13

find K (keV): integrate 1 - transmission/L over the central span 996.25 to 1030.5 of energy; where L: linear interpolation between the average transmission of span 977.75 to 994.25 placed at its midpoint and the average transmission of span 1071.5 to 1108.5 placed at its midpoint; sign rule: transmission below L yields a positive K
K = 2.1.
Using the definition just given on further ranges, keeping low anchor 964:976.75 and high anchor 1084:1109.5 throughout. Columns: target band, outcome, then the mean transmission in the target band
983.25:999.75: -0.78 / 4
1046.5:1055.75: 4.54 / 2.09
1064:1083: 3.56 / 3.42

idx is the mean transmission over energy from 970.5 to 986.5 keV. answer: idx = 3.81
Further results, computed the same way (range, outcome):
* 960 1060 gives 3.5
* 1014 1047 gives 3.56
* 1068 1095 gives 3.86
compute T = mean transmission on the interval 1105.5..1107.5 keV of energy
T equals 4.35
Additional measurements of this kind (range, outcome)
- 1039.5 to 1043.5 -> 3.14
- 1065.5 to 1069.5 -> 2.9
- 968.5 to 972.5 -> 4.04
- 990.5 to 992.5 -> 3.78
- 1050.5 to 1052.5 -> 2.06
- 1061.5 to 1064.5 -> 2.4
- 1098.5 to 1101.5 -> 4.54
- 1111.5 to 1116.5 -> 4.5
